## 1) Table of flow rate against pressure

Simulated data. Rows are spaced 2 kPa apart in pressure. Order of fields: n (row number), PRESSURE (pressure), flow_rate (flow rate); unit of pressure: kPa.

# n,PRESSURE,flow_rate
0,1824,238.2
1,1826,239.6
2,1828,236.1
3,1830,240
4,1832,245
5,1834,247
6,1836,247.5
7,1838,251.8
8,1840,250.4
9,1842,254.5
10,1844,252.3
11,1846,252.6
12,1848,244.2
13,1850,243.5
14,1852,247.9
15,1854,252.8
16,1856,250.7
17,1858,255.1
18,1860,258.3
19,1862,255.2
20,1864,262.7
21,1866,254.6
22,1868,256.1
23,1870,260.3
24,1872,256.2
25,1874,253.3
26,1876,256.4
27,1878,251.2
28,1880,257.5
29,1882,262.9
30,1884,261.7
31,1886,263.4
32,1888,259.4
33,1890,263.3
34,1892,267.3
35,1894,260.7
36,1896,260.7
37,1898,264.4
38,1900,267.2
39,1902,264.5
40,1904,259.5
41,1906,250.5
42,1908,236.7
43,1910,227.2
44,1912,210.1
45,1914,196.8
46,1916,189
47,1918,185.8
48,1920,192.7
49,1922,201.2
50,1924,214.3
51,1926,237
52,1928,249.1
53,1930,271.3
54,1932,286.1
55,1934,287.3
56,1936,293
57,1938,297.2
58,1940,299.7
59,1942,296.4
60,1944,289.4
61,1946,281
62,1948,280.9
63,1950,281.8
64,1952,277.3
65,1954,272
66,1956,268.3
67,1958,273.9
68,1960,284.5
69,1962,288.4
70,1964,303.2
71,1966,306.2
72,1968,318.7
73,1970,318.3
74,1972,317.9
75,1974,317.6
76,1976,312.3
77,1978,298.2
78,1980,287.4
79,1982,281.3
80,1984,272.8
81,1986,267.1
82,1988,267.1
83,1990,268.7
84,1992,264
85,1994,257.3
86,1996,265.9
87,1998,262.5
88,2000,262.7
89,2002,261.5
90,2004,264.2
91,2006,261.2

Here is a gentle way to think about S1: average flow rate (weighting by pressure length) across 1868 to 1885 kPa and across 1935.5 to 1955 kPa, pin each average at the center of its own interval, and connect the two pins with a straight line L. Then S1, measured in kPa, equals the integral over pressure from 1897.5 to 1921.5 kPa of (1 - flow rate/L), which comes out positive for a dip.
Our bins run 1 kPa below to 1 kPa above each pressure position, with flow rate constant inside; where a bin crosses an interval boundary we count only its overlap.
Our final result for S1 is 3.9 kPa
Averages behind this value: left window 257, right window 287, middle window 227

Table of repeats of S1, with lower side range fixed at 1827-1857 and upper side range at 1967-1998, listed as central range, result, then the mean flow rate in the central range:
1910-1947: 3.3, 248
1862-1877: -0.1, 257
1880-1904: -0.1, 263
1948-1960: 0.1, 276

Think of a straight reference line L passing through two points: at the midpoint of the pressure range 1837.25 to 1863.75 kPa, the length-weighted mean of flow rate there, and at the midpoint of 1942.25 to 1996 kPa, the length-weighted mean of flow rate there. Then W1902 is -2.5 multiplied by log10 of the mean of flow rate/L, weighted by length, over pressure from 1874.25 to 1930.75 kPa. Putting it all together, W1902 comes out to 0.104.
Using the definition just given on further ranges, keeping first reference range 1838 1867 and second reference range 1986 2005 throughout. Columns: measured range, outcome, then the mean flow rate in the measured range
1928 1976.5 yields -0.122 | 292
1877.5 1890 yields -0.021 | 260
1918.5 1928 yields 0.204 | 214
